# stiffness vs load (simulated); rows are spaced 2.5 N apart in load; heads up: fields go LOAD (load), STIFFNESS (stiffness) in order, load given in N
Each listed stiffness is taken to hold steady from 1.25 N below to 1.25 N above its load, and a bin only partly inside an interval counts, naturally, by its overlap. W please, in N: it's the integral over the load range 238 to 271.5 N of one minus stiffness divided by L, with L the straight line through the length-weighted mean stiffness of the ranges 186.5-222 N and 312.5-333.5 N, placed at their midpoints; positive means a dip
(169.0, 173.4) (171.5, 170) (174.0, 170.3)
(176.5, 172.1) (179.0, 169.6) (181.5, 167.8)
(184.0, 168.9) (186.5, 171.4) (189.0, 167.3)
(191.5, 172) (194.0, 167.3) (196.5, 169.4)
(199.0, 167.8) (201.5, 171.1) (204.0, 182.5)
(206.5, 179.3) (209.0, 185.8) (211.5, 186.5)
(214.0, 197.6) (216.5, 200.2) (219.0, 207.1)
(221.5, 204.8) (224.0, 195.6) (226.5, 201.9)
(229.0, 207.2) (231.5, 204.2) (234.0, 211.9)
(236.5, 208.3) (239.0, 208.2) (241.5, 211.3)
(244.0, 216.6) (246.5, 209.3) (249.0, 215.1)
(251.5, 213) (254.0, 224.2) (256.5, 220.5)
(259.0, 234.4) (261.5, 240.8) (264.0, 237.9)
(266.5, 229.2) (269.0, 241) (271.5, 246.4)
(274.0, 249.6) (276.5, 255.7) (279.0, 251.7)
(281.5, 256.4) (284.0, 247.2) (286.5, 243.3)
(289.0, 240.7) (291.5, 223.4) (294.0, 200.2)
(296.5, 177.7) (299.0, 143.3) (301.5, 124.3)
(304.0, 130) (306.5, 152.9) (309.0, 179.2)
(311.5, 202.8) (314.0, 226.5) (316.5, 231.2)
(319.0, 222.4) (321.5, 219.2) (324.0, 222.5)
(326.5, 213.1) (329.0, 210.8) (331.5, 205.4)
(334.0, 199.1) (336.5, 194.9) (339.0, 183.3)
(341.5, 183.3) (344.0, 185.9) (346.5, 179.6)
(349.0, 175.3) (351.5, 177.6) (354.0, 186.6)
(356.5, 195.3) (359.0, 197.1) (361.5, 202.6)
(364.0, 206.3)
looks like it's -4.6 N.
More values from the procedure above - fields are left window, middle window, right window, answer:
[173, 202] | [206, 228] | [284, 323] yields -2.5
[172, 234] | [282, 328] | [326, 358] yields -2.9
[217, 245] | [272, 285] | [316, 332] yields -2.4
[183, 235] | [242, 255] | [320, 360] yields -1.8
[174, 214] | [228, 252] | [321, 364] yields -3.9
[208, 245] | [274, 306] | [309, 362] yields -1.1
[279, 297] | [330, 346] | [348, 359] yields 0.4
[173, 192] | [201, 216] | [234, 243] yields 0.3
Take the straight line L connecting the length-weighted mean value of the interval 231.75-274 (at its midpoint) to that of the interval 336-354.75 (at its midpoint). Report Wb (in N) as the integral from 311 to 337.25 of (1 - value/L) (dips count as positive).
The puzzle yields -3.0 N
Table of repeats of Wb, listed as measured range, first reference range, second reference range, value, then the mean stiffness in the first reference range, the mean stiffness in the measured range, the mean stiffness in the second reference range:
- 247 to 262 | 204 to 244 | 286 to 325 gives -1.9 N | 201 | 223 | 195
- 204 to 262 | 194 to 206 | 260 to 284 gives -0.4 N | 173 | 207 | 245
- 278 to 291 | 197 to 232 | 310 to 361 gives -3.3 N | 192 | 246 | 201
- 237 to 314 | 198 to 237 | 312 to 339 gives -3.9 N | 194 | 214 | 213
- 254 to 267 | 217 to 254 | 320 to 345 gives -1.6 N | 209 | 232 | 202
